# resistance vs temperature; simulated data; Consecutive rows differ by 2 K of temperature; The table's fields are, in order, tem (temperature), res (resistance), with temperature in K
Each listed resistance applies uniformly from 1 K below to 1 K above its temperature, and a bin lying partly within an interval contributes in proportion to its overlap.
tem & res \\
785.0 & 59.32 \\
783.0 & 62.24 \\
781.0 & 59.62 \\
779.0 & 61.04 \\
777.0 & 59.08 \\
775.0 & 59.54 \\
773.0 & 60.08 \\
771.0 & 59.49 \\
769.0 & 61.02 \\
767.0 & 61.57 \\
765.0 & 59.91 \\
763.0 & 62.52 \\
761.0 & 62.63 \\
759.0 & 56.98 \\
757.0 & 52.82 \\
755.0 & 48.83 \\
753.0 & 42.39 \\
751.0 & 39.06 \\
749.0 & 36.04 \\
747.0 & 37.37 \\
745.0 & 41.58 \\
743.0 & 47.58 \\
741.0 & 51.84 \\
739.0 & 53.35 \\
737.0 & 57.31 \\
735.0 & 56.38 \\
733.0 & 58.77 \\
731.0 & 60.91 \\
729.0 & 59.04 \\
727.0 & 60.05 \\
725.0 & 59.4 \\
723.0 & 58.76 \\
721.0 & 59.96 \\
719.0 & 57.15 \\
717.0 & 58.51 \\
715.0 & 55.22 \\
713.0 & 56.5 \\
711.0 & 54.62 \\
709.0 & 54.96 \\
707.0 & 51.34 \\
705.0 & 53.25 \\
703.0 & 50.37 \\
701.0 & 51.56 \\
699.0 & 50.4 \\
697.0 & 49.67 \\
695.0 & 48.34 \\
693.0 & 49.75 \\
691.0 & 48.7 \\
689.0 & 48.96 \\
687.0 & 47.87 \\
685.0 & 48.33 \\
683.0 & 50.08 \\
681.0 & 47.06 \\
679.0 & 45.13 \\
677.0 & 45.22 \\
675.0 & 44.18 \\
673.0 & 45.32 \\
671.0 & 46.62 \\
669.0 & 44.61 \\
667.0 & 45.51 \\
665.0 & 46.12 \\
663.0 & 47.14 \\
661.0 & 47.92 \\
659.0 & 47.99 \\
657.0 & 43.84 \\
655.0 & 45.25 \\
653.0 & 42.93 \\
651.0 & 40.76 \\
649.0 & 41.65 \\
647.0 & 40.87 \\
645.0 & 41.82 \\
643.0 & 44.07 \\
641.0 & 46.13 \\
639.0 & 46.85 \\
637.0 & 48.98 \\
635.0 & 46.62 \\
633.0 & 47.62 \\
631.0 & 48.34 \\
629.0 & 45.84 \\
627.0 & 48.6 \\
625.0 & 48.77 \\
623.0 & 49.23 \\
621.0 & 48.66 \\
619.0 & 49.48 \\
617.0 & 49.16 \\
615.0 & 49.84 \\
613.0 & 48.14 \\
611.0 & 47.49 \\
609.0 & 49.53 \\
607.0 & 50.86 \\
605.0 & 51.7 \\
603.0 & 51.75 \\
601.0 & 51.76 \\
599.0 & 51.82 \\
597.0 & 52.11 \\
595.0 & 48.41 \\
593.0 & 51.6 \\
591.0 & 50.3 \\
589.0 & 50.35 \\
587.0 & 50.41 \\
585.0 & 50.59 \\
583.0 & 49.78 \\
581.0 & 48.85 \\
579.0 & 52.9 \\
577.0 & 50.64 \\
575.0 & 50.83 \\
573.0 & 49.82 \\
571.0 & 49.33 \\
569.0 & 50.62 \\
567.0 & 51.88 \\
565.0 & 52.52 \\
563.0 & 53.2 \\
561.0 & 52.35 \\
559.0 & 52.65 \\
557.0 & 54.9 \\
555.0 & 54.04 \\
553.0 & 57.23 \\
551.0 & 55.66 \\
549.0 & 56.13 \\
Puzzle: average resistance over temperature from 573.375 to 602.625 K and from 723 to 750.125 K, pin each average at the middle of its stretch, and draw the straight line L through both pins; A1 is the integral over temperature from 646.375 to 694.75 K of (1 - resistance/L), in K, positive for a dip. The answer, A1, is 5.3 K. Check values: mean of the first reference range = 50.7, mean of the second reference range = 52.5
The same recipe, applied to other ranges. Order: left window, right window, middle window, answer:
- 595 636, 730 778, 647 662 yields 1.9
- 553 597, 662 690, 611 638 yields 0.4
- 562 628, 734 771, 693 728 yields -2.1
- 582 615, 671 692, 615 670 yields 2.8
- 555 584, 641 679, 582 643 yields -1.3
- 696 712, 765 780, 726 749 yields 1.5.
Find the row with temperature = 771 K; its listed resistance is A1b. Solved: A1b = 59.49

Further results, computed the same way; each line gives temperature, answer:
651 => 40.76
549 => 56.13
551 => 55.66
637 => 48.98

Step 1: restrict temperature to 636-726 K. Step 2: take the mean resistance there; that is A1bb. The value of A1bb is 48.9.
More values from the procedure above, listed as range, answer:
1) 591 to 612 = 50.7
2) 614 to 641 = 48.2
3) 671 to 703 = 48.1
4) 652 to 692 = 46.4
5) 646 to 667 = 44.5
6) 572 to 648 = 49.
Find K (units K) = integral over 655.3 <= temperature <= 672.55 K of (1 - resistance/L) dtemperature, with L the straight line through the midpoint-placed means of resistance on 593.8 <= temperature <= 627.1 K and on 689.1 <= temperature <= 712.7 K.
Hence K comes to 1.5 K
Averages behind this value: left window 49.9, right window 51.3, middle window 46.2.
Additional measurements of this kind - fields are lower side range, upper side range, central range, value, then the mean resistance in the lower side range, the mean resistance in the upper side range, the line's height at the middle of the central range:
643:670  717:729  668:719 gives 2.5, 44.3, 59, 52.5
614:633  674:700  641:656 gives 1.7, 48.6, 48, 48.4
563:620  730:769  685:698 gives 0.7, 50.5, 52.2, 51.6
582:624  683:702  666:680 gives 1.2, 50.1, 49.3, 49.5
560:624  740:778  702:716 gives -0.5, 50.5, 52.6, 52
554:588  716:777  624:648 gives 3.0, 51.5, 54.8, 52.7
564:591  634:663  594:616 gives -0.9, 50.6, 44.8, 48.4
